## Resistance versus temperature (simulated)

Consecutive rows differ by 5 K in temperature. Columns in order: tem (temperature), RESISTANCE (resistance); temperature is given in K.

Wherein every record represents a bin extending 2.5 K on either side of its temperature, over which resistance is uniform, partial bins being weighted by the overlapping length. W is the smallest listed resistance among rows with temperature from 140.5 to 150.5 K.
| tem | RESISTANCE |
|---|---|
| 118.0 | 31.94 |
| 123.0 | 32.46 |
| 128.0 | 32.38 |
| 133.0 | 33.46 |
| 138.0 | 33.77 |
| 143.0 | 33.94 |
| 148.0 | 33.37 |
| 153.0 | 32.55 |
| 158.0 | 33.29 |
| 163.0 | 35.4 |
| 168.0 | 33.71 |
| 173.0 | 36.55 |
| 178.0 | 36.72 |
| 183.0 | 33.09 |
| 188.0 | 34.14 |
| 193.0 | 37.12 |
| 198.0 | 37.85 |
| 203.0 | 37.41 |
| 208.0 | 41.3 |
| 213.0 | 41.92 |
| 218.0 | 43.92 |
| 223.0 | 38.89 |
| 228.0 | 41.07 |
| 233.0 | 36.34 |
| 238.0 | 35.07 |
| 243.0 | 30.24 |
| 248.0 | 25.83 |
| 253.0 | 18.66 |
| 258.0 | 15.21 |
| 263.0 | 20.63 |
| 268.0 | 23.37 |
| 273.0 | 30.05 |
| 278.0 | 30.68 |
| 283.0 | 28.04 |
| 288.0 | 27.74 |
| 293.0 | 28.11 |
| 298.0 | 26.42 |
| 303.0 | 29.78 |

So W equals 33.37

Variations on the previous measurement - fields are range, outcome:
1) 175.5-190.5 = 33.09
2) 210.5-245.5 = 30.24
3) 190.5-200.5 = 37.12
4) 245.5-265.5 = 15.21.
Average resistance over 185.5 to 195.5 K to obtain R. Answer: 35.6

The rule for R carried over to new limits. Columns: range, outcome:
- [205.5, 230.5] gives 41.4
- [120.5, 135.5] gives 32.8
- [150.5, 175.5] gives 34.3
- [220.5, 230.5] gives 40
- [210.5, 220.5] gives 42.9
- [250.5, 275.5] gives 21.6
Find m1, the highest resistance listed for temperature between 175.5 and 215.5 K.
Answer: 41.92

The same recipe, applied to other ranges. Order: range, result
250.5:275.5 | 30.05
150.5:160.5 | 33.29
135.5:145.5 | 33.94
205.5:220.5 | 43.92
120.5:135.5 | 33.46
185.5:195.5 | 37.12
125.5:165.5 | 35.4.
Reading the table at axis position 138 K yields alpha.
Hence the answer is 33.77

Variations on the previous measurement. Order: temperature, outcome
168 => 33.71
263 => 20.63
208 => 41.3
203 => 37.41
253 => 18.66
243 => 30.24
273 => 30.05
